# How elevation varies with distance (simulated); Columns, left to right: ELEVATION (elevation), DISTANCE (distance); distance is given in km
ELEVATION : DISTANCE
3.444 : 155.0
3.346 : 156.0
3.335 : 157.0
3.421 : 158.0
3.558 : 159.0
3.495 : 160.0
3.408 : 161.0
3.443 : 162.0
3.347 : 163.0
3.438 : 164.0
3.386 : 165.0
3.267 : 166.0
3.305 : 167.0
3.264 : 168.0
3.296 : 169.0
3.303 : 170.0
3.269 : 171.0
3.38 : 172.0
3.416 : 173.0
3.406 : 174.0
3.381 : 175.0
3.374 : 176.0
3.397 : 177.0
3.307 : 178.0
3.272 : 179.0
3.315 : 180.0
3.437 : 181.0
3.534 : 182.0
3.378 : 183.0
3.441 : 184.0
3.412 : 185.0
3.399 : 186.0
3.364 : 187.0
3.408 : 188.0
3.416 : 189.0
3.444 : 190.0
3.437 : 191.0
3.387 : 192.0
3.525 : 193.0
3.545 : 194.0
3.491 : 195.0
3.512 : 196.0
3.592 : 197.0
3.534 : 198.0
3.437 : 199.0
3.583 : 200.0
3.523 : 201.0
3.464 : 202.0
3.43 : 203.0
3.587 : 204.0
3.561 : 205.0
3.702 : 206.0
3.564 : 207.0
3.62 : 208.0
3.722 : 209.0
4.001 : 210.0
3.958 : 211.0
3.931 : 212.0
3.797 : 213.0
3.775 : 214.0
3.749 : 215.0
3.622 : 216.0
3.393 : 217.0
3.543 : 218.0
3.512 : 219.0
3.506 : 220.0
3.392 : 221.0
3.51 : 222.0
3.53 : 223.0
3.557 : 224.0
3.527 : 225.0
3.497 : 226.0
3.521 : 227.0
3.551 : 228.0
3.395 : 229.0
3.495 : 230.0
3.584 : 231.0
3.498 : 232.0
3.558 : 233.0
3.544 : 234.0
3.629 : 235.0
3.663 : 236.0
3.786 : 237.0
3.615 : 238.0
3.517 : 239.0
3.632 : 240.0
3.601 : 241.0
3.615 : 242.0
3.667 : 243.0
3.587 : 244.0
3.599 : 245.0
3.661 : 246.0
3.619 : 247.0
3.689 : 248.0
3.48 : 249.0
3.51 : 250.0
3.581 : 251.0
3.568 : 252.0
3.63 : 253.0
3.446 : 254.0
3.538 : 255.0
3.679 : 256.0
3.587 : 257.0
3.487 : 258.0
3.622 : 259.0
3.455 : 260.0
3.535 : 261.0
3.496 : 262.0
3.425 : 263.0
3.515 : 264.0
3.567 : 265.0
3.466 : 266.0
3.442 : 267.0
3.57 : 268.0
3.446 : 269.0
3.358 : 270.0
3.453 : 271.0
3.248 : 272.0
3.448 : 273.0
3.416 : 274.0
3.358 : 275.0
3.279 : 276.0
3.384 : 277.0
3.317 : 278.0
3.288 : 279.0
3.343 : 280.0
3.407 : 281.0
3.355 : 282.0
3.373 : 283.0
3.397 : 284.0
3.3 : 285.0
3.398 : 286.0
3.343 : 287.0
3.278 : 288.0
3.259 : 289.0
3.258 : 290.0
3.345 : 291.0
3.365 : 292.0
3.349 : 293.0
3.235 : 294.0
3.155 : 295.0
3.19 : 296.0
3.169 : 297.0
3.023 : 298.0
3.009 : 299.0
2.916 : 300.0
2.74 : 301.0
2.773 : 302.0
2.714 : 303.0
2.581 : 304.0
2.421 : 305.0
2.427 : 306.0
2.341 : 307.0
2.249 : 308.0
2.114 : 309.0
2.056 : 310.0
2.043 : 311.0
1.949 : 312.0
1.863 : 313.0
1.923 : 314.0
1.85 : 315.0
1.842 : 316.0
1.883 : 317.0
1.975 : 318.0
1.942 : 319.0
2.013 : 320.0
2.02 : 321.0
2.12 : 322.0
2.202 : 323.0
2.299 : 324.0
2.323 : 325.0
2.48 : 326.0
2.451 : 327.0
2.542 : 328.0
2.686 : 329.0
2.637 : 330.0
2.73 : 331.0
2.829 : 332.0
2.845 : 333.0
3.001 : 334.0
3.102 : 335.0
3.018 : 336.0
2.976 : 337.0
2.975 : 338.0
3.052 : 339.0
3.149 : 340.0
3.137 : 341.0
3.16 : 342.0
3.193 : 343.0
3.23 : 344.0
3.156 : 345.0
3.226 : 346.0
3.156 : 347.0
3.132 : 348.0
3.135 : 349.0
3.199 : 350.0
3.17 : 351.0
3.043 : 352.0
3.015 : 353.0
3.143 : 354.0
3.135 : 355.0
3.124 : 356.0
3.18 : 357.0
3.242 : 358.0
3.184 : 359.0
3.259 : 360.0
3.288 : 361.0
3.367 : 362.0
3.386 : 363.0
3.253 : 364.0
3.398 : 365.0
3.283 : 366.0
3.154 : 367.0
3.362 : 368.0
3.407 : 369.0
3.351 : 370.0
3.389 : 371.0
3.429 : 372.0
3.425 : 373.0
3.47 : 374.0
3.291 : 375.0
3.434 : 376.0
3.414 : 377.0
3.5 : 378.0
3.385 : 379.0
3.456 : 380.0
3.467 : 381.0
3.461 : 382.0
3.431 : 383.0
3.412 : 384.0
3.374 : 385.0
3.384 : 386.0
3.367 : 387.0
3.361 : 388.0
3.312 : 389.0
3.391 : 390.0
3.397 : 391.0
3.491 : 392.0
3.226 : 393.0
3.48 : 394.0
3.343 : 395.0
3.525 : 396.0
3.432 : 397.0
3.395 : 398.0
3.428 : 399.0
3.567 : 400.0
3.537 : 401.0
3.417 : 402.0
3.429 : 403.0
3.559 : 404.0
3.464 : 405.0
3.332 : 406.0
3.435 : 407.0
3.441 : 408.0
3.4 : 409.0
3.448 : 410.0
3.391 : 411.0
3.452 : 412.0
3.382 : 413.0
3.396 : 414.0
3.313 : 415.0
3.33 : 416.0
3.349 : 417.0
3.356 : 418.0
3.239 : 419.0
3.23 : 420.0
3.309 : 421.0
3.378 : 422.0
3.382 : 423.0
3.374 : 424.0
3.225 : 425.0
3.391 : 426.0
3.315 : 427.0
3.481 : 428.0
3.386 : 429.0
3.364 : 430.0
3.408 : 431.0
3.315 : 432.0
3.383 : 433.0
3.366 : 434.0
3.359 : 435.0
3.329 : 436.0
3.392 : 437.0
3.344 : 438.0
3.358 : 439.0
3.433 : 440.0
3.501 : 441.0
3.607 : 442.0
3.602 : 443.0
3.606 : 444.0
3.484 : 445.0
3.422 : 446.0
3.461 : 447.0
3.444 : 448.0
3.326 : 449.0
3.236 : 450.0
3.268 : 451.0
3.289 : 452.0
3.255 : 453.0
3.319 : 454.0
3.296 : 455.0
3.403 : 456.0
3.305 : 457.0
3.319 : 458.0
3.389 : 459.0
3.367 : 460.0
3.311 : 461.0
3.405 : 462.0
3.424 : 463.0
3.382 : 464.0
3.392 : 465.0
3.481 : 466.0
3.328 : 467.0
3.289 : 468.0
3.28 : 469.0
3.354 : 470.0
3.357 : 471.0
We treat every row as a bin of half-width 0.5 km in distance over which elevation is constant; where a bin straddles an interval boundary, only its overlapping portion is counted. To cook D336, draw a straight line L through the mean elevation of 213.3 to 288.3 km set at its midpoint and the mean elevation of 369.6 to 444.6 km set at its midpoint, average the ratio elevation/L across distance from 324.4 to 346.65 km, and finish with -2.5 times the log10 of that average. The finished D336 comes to 0.19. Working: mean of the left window 3.51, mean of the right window 3.4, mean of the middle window 2.9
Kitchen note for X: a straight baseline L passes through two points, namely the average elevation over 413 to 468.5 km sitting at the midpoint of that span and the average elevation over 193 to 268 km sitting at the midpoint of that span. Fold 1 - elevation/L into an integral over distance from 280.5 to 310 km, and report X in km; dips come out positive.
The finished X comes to 4.3 km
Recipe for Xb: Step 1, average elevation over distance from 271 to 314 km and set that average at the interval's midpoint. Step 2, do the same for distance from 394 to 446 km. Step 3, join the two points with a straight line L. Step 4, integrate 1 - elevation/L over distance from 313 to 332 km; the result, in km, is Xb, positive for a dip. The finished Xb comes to 5.3 km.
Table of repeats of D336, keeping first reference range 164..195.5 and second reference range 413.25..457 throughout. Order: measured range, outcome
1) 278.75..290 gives 0.01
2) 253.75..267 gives -0.04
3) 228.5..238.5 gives -0.06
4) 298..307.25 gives 0.25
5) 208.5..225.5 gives -0.08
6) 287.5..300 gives 0.06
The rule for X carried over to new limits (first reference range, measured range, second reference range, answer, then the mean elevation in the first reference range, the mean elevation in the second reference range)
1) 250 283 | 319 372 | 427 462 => 6.88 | 3.46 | 3.39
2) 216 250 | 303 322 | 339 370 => 7.02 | 3.56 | 3.21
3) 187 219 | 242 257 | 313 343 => -1.89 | 3.58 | 2.52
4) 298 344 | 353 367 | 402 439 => -1.89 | 2.51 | 3.37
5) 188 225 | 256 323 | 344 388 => 9.28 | 3.58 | 3.3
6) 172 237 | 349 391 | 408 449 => 1.33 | 3.53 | 3.39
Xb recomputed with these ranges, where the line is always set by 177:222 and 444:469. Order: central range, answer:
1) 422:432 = 0.0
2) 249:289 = 0.5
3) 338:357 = 1.6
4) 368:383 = 0.0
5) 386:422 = 0.0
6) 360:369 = 0.3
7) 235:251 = -0.5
